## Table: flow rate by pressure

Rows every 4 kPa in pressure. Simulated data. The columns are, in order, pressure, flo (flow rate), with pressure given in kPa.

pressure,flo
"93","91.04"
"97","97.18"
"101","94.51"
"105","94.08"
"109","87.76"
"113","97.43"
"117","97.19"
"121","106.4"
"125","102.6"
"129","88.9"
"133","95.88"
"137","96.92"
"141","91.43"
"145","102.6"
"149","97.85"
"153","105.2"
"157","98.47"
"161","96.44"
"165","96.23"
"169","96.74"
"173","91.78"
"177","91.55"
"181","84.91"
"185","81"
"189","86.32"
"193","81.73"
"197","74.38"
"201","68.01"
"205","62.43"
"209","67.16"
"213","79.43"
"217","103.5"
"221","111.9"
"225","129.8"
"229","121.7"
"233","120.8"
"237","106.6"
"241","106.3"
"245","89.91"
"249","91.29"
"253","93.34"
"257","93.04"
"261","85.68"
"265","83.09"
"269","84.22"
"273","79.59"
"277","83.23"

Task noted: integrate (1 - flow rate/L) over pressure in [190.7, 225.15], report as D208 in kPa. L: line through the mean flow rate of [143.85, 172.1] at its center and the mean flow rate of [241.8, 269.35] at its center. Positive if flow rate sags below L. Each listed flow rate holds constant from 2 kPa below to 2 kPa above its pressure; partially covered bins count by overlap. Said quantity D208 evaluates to 3.6 kPa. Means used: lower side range 98.7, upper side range 89.7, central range 84.2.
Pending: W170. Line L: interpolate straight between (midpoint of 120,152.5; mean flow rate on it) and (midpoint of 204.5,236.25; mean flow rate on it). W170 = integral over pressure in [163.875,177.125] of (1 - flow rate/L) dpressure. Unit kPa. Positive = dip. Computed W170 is 0.68 kPa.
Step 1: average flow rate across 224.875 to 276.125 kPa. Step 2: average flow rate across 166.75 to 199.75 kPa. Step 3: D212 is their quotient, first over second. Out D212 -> 1.1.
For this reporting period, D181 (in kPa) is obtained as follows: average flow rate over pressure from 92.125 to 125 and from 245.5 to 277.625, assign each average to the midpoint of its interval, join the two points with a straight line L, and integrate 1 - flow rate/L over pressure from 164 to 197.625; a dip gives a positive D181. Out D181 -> 1.6 kPa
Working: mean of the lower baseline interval 96.3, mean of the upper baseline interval 87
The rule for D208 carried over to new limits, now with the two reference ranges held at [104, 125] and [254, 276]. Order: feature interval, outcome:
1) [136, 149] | -0.3 kPa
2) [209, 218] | 0.5 kPa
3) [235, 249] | -2.0 kPa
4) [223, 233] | -4.1 kPa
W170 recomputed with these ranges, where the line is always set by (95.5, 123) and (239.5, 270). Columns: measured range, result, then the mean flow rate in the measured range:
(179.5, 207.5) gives 4.97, 76.7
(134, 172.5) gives -1.23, 97.7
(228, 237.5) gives -2.66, 117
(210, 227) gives -2.16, 104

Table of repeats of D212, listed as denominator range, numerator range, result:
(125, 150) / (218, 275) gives 1.04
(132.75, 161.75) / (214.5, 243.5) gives 1.15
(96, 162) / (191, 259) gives 0.97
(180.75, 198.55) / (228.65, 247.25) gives 1.32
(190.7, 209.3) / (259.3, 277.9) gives 1.17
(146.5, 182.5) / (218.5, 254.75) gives 1.13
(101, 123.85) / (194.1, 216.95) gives 0.76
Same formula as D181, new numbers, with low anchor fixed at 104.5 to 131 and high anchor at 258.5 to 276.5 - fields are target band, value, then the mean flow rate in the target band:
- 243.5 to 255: -0.89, 91.6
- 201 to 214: 2.93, 68.7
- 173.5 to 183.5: 0.31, 88.4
